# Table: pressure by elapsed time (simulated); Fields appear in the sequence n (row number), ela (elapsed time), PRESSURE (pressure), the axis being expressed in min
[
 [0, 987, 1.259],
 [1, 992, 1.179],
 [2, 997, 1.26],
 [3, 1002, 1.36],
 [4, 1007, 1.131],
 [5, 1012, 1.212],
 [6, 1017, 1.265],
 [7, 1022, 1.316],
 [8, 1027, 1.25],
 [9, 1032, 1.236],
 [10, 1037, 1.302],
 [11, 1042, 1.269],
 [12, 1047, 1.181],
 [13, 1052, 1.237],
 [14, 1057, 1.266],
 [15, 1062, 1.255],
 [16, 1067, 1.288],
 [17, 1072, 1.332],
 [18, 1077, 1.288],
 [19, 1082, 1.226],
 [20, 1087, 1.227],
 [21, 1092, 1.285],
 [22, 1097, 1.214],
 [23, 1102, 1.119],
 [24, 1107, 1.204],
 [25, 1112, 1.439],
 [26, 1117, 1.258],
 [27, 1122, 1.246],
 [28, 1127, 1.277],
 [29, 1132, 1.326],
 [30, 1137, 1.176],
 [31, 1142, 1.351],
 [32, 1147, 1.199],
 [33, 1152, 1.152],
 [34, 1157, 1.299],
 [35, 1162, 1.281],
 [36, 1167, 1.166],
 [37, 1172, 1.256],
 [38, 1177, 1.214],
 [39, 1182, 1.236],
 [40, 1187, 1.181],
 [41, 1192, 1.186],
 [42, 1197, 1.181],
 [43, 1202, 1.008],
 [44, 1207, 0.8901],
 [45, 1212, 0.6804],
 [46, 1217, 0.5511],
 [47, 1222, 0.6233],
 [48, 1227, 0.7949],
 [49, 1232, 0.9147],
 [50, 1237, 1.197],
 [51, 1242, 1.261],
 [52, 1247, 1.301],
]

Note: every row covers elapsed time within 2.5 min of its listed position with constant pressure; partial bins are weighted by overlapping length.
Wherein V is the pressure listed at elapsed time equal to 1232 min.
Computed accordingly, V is 0.9147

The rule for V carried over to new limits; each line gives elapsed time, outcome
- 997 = 1.26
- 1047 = 1.181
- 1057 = 1.266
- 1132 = 1.326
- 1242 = 1.261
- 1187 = 1.181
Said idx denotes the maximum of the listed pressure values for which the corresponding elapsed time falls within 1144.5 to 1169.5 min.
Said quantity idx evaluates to 1.299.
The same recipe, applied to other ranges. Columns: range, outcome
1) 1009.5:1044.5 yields 1.316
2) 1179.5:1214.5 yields 1.236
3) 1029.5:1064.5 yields 1.302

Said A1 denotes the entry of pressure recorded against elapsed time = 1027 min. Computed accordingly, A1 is 1.25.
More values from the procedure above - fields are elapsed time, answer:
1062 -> 1.255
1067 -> 1.288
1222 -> 0.6233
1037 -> 1.302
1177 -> 1.214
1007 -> 1.131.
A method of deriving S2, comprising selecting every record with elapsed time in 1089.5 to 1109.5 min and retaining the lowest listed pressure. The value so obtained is 1.119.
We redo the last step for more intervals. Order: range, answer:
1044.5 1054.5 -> 1.181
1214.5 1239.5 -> 0.5511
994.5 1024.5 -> 1.131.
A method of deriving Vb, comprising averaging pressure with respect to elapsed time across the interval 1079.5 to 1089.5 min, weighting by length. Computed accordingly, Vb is 1.23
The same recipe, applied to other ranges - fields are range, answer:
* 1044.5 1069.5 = 1.25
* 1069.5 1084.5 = 1.28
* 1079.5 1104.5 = 1.21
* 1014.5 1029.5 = 1.28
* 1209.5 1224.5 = 0.618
